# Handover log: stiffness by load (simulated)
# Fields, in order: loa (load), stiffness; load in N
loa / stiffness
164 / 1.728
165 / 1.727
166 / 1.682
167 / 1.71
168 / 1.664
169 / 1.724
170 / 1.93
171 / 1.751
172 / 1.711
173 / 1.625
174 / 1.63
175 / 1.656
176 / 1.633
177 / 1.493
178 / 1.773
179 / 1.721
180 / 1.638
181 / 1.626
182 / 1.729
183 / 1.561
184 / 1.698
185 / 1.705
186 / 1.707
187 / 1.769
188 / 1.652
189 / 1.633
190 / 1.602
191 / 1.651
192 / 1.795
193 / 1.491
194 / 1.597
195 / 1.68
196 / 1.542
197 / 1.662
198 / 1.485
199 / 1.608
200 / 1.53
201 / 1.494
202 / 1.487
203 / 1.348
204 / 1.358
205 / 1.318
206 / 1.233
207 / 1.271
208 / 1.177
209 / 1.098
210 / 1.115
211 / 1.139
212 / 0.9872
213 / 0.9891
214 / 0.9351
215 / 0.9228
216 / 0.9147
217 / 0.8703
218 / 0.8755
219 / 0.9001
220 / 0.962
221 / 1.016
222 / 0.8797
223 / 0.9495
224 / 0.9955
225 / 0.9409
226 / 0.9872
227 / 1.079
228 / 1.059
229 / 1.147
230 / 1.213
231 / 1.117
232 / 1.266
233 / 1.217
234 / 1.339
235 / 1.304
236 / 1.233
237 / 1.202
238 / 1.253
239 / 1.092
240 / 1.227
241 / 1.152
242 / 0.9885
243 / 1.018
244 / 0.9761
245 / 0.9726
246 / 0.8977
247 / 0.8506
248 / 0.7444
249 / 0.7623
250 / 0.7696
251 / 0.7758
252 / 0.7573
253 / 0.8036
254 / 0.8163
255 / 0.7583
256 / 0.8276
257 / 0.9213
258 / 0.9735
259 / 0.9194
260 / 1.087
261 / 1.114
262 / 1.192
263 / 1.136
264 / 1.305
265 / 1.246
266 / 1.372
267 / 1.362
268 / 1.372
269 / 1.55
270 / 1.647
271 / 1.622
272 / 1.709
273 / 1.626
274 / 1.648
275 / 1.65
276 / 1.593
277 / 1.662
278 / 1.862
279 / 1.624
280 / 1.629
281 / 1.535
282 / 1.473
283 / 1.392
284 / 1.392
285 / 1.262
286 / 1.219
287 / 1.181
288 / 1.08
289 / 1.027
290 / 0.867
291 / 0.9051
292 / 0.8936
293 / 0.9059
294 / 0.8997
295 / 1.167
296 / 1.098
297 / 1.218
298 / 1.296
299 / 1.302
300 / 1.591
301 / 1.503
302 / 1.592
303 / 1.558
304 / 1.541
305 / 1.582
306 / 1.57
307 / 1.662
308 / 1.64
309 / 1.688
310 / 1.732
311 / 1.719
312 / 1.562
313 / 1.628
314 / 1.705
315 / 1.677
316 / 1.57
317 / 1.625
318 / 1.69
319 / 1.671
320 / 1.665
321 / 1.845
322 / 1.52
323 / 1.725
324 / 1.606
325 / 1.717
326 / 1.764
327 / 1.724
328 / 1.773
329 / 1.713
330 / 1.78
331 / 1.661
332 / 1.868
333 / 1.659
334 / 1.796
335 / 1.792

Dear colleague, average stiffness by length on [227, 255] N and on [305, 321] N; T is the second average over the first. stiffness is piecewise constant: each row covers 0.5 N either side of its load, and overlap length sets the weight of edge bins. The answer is 1.61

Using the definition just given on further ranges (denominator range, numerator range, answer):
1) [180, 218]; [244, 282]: 0.86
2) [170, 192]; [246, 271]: 0.63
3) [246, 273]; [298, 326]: 1.48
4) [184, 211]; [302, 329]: 1.11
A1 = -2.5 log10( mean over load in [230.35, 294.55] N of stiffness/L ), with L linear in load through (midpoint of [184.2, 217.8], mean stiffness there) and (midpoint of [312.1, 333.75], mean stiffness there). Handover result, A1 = 0.28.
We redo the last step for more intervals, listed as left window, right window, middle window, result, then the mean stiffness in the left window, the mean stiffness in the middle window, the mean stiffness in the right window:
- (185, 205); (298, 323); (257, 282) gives 0.127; 1.58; 1.43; 1.61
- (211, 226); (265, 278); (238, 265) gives 0.345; 0.947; 0.966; 1.57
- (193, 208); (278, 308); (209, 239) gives 0.319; 1.46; 1.06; 1.32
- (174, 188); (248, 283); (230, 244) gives 0.187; 1.67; 1.18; 1.26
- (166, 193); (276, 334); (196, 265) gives 0.425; 1.68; 1.09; 1.5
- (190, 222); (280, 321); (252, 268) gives 0.271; 1.27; 1.06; 1.42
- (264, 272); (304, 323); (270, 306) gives 0.118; 1.46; 1.38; 1.65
